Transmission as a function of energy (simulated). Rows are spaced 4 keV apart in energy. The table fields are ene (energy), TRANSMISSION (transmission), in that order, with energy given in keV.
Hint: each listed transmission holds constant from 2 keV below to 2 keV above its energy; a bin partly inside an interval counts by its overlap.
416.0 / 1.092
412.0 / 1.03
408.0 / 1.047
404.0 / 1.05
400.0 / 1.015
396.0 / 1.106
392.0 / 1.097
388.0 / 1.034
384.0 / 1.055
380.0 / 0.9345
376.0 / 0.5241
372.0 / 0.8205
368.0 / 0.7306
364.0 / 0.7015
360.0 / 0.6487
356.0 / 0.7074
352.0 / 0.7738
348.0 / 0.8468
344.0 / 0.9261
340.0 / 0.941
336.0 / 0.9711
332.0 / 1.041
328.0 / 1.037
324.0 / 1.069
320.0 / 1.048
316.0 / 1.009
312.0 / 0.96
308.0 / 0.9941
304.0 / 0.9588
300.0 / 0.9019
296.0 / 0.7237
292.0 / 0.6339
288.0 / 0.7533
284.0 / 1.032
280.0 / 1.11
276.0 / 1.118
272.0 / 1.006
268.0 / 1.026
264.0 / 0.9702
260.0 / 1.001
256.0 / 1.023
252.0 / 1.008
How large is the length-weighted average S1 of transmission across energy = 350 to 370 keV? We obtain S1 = 0.712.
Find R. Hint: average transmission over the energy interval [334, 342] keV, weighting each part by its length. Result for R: 0.956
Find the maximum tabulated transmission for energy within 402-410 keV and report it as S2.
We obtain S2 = 1.05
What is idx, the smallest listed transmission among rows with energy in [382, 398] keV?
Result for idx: 1.034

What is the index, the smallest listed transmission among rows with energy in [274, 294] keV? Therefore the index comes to 0.6339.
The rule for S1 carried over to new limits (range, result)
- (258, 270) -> 0.999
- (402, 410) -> 1.05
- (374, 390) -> 0.887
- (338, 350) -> 0.905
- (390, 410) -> 1.06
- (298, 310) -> 0.952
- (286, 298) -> 0.704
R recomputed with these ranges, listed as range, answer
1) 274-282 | 1.11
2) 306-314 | 0.977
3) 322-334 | 1.05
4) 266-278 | 1.05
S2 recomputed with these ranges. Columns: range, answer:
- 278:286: 1.11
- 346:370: 0.8468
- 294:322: 1.048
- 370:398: 1.106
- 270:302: 1.118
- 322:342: 1.069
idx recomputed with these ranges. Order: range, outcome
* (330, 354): 0.7738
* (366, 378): 0.5241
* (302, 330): 0.9588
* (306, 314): 0.96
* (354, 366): 0.6487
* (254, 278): 0.9702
